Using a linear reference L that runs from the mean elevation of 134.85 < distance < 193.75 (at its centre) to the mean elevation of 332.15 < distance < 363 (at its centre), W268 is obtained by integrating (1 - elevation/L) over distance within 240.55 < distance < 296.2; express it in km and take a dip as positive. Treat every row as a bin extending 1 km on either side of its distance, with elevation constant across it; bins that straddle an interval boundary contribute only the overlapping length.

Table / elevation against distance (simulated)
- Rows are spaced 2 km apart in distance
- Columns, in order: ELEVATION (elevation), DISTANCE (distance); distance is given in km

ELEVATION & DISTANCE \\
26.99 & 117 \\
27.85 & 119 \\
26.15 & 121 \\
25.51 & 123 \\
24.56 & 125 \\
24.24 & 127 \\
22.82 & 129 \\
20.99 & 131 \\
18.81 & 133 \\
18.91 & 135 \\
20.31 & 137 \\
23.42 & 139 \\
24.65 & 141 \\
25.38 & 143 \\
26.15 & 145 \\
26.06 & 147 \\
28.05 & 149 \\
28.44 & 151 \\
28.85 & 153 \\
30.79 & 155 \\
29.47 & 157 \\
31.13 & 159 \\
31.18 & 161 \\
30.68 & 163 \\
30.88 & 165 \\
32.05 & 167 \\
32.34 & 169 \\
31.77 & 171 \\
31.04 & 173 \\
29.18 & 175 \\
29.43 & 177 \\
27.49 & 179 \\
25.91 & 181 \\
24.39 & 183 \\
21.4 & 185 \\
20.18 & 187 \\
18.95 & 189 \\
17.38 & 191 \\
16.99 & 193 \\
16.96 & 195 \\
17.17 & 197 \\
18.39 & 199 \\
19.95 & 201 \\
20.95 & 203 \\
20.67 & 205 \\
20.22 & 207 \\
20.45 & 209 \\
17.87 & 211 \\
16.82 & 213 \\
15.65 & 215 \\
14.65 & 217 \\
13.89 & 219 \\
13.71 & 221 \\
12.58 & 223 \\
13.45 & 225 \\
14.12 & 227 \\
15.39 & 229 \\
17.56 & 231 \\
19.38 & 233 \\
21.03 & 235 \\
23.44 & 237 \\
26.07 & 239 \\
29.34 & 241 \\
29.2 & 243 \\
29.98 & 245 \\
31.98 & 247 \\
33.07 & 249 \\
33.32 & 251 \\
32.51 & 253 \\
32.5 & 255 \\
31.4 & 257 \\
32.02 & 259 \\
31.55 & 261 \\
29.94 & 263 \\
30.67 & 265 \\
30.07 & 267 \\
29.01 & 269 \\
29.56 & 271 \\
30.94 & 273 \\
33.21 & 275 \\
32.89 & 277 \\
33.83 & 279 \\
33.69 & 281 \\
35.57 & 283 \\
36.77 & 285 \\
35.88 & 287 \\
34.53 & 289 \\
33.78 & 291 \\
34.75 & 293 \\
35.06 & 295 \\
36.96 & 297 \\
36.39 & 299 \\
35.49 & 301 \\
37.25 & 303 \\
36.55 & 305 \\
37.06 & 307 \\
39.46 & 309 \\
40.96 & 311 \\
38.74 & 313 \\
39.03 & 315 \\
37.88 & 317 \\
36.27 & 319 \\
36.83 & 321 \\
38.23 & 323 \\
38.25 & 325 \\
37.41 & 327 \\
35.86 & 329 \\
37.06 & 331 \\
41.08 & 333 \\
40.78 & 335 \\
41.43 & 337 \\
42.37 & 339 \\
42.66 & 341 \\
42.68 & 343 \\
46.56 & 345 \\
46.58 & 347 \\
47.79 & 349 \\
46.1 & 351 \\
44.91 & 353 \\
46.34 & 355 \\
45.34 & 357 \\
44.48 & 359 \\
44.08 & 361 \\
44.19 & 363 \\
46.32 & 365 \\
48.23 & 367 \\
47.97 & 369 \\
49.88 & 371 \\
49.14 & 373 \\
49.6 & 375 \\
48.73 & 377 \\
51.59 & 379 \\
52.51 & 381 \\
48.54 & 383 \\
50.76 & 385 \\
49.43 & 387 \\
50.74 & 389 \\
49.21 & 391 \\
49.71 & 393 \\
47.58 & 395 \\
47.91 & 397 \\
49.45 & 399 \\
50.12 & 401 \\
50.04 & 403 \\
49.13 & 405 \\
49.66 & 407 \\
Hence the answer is 6.3 km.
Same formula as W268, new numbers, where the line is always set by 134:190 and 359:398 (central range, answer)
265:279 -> 2.5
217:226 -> 5.3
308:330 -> 2.4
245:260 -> 1.6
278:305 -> 3.1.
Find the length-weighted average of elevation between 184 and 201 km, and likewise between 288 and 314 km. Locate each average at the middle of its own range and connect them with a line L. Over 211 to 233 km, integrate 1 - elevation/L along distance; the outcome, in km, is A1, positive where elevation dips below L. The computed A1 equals 7.8 km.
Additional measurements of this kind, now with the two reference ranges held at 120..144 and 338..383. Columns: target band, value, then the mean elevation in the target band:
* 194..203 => 3.5 km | 18.4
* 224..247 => 8.0 km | 22.2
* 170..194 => 3.0 km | 24.5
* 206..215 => 3.7 km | 18.5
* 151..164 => -2.3 km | 30.2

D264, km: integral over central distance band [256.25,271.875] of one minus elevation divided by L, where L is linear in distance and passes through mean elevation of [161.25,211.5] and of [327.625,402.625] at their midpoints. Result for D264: 1.5 km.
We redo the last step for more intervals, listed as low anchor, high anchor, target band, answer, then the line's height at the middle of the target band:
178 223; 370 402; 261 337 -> -1.0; 35.3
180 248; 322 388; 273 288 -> -1.2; 31.8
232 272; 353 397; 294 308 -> 0.2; 36.8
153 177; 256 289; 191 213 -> 8.8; 31.3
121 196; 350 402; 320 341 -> 2.1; 43.5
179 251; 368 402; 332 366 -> -0.7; 43.4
